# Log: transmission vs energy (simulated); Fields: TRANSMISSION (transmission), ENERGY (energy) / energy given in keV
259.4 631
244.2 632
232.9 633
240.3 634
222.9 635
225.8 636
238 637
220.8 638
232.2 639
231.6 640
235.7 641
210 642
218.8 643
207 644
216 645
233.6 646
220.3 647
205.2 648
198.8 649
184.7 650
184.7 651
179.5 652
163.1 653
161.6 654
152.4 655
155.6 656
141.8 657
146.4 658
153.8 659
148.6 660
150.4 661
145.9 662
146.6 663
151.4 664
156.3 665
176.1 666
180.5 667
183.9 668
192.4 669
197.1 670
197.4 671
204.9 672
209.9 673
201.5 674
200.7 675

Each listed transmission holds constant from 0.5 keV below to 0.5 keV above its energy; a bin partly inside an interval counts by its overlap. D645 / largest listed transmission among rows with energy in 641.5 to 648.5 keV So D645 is 233.6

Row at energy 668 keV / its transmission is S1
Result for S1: 183.9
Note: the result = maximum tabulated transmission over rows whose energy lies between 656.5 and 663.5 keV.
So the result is 153.8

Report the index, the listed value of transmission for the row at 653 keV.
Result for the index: 163.1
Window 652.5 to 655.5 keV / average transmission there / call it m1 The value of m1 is 159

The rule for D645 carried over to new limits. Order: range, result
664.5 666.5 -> 176.1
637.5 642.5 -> 235.7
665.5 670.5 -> 197.1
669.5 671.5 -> 197.4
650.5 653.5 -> 184.7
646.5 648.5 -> 220.3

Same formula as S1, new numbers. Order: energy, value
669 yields 192.4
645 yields 216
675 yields 200.7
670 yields 197.1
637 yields 238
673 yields 209.9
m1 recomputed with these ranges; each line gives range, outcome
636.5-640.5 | 231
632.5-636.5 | 230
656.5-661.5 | 148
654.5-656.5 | 154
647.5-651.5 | 193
